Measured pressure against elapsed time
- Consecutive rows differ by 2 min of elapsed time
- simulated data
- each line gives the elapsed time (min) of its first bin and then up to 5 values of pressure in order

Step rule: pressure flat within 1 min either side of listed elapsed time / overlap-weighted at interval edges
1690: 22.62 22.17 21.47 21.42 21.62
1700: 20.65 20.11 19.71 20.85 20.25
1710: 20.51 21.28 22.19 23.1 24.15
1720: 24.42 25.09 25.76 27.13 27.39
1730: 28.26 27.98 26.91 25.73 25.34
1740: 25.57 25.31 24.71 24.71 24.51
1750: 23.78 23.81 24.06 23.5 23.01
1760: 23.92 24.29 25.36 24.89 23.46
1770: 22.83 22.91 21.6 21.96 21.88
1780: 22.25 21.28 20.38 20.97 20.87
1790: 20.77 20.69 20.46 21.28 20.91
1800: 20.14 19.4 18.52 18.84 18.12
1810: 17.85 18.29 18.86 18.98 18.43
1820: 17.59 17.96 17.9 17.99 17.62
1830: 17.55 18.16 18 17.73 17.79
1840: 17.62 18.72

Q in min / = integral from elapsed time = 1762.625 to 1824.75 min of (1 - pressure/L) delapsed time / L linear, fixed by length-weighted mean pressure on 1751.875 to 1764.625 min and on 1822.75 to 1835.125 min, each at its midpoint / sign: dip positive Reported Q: 1.2 min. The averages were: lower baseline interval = 24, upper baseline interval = 17.9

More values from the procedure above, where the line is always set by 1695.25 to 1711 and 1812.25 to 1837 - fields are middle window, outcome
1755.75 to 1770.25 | -3.5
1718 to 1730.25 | -3.6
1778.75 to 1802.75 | -2.6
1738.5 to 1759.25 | -4.9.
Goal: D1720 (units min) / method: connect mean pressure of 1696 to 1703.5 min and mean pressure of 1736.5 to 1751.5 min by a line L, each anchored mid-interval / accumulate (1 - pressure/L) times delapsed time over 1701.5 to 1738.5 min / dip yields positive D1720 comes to -2.2 min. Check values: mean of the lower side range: 20.8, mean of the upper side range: 24.8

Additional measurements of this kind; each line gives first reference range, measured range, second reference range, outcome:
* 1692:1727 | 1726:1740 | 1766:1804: -3.1 min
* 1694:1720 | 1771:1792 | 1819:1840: -2.4 min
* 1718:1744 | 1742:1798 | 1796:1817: -0.7 min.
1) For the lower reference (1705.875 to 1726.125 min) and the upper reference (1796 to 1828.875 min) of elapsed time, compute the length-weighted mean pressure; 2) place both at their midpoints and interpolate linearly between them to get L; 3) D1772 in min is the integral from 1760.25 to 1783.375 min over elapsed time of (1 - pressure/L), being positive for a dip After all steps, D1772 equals -2.7 min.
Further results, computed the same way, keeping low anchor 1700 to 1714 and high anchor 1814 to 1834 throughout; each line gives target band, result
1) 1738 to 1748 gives -2.6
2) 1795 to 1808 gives -0.8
